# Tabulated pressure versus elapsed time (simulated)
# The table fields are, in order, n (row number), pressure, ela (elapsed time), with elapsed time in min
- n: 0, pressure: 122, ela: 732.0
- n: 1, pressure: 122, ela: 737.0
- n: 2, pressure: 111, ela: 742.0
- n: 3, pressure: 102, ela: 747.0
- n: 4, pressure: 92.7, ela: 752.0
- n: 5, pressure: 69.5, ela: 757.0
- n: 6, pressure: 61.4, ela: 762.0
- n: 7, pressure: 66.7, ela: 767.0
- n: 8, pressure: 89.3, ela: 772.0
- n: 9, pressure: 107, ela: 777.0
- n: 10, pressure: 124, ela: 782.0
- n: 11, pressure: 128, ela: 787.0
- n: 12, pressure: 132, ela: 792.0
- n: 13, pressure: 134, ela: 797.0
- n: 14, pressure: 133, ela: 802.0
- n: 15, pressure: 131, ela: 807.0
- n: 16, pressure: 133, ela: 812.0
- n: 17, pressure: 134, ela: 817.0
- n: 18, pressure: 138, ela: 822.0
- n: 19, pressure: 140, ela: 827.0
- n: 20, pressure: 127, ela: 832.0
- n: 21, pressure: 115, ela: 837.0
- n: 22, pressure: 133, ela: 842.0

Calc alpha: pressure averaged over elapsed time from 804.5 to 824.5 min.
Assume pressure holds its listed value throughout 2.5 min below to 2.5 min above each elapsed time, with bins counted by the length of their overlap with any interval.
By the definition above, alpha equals 134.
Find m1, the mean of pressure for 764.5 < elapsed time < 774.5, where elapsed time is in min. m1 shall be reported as 78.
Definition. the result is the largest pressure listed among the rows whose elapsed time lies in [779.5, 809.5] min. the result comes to 134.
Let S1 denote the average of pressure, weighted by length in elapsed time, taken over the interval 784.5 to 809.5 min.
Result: 132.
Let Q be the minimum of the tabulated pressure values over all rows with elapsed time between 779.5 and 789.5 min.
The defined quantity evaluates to 124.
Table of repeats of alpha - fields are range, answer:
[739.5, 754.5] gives 102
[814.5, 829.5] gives 137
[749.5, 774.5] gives 75.9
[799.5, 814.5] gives 132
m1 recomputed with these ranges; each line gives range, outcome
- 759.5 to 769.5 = 64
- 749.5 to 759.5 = 81.1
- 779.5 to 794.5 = 128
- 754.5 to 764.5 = 65.5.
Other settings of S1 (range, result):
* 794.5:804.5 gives 134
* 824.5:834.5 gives 134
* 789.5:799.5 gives 133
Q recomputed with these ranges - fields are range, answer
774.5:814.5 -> 107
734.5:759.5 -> 69.5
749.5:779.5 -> 61.4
